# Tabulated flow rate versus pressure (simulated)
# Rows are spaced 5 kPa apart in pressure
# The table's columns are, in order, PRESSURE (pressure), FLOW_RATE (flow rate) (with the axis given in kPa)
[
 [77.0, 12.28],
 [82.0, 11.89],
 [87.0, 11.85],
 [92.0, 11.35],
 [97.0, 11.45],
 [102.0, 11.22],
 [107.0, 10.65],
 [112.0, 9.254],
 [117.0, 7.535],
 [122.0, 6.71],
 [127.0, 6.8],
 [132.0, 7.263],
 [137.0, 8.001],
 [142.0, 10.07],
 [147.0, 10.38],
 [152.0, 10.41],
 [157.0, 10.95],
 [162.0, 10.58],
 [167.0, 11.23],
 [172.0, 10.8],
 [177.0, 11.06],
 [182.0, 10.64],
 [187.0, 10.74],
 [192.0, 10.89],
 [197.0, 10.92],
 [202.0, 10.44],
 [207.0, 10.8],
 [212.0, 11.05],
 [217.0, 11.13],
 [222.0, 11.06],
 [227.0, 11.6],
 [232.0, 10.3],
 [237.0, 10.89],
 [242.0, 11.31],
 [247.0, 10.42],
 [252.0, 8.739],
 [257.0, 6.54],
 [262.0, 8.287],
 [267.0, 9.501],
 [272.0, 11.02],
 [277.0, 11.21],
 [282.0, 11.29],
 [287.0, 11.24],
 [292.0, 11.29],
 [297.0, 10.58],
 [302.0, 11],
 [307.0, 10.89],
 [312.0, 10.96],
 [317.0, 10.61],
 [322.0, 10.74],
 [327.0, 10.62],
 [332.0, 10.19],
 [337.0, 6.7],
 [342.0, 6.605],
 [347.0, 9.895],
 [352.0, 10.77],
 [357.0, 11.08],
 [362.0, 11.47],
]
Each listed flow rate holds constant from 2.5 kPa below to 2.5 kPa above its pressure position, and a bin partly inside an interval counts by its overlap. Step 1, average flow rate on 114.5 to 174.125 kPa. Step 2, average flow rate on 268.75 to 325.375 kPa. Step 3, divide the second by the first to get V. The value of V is 1.19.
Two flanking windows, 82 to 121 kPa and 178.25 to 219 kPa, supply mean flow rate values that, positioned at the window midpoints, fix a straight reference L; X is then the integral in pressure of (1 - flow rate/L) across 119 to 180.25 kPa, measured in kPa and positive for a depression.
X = 6.42 kPa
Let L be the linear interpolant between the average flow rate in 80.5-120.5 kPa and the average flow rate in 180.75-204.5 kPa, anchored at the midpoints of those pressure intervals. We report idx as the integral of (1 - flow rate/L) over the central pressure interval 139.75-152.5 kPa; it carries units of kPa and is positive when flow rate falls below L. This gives 0.42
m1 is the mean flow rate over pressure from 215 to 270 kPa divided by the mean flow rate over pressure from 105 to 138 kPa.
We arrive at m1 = 1.2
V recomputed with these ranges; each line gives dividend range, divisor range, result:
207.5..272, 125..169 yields 1.06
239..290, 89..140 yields 1.10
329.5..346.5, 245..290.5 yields 0.82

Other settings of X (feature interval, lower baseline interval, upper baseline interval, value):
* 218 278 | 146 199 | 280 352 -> 2.4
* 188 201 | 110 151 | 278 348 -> -2.7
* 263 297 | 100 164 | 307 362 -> -3.6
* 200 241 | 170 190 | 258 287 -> -1.6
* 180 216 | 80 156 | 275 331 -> -2.1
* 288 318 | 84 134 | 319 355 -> -4.8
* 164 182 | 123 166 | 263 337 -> -2.7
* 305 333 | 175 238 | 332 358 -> -4.0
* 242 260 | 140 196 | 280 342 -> 2.7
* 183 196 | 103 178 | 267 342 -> -1.4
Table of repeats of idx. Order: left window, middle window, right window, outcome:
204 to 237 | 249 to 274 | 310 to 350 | 3.88 kPa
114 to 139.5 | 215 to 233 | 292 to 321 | -3.64 kPa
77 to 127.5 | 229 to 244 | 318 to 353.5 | -1.79 kPa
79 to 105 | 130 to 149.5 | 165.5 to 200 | 3.87 kPa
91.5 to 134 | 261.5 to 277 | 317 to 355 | -1.14 kPa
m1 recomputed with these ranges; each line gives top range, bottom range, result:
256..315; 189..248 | 0.95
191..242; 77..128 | 1.08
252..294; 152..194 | 0.92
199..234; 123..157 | 1.23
